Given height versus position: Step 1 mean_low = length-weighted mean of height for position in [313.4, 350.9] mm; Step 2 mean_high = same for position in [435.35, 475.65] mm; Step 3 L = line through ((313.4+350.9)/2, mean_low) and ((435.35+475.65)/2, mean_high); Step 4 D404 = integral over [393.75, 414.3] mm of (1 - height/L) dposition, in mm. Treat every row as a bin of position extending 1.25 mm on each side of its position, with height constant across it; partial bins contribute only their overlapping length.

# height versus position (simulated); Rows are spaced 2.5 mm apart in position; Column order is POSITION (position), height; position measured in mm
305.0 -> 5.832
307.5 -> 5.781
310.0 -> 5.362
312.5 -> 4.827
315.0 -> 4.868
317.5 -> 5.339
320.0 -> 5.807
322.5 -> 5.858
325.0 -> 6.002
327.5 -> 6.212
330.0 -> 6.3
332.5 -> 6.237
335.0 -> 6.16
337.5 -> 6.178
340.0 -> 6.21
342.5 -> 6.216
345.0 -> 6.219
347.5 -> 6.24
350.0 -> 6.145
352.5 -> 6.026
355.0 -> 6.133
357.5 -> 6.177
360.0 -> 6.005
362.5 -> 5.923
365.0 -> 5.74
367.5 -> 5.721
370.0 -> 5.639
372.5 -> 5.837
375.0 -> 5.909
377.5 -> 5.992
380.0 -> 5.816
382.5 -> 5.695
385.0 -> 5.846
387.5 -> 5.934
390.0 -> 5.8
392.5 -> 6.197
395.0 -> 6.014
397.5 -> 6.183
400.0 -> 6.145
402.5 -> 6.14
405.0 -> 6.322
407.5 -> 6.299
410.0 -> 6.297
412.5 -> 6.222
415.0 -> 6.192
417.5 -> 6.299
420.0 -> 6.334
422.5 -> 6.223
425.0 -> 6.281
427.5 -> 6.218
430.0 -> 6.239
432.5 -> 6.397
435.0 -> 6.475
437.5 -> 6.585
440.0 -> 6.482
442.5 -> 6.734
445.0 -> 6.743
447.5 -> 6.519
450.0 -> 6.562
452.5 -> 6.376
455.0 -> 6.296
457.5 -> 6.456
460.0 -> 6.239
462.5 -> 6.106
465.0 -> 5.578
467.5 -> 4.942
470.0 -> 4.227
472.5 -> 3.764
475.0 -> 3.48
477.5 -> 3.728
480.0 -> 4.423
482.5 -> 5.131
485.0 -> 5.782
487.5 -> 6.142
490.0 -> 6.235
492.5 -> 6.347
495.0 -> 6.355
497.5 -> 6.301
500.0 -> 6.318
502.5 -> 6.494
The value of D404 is -0.99 mm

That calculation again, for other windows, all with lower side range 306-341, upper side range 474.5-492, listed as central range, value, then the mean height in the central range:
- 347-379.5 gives -1.89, 5.95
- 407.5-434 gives -4.41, 6.27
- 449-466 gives -3.30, 6.24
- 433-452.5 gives -4.73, 6.57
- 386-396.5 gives -0.92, 5.99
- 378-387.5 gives -0.48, 5.82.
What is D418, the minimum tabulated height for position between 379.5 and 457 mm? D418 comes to 5.695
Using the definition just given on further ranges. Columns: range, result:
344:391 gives 5.639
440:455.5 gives 6.296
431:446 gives 6.397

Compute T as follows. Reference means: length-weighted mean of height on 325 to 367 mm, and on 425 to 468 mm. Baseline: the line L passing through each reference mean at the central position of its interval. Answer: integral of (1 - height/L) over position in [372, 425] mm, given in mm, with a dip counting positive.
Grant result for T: 1.1 mm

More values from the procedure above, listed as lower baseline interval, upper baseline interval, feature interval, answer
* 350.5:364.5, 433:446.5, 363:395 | 1.72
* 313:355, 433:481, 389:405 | -0.74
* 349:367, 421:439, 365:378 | 0.58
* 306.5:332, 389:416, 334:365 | -1.50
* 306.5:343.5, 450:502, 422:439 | -2.18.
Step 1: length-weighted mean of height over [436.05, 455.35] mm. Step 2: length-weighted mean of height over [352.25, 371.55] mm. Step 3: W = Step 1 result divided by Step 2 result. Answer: 1.11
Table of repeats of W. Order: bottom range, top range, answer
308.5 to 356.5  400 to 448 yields 1.08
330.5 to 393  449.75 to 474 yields 0.93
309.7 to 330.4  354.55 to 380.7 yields 1.05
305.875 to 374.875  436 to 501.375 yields 0.98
